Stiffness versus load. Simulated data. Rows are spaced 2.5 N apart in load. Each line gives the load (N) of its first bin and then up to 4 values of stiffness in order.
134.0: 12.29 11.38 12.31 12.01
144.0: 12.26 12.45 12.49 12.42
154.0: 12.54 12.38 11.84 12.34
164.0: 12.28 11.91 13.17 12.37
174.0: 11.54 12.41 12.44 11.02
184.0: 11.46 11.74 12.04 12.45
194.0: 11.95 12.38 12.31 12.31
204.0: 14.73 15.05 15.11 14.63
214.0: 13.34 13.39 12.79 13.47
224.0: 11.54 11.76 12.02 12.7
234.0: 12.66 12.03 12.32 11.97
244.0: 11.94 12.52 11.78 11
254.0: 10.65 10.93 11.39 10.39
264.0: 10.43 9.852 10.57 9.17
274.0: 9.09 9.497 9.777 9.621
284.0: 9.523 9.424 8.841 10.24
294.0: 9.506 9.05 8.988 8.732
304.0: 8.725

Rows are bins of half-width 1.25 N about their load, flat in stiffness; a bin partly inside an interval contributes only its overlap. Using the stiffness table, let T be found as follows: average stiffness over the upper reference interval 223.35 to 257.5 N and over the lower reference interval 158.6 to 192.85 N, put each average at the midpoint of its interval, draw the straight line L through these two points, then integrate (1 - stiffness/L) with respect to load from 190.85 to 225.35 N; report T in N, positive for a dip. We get -3.7 N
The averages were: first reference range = 12.1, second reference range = 11.9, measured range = 13.3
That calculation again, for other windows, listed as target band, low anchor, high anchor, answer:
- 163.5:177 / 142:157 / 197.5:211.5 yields 0.7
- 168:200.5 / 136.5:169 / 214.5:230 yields 0.8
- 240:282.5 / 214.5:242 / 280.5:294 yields 0.8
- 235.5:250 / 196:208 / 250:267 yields -0.8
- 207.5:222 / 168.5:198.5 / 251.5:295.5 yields -3.2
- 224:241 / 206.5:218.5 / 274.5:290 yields 0.8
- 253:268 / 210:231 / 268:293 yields 0.1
